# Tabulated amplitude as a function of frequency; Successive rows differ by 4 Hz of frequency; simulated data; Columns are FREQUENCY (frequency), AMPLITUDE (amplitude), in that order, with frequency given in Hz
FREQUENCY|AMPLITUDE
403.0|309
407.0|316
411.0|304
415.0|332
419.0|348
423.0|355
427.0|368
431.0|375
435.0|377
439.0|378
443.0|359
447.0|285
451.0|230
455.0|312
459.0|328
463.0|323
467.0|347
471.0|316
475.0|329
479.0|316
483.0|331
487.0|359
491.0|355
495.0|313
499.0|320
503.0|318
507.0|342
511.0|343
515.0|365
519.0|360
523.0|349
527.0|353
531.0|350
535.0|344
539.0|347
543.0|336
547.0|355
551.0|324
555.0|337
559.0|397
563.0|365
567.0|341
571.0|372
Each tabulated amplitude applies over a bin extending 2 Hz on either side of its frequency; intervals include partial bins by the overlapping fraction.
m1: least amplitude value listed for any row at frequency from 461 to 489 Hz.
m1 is 316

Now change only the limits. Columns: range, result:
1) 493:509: 313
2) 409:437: 304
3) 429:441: 375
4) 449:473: 230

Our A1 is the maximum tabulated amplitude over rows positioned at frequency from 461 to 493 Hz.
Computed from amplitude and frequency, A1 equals 359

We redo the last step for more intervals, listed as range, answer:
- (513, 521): 365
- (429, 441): 378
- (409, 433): 375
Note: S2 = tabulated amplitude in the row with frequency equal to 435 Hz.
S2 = 377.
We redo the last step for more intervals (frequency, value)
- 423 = 355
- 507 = 342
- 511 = 343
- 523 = 349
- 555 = 337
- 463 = 323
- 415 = 332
